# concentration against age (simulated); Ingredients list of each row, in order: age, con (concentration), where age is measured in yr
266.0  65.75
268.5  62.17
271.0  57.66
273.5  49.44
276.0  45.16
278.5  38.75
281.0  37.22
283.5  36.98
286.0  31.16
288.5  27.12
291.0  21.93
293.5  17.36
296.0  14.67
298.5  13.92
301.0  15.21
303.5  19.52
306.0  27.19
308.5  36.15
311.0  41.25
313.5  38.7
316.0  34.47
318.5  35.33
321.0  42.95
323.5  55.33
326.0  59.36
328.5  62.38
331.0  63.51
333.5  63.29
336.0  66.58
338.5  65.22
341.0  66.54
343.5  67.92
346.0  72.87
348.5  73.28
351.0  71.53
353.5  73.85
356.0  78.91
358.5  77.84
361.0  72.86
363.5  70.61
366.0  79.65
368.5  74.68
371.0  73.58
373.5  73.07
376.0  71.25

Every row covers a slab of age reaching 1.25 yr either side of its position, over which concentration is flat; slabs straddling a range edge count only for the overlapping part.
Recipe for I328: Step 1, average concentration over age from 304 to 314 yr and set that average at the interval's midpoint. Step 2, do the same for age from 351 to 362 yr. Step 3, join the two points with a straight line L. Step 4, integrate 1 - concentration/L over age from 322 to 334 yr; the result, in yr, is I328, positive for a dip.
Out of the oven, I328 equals -2.2 yr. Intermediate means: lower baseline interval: 34.4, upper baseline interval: 75.4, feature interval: 60.2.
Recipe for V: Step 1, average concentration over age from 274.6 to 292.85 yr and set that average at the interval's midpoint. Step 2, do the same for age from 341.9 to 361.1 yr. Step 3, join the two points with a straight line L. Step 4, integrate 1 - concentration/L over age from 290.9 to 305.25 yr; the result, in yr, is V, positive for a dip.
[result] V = 8.51 yr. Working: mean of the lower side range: 33.6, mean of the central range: 17.1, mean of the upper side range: 73.5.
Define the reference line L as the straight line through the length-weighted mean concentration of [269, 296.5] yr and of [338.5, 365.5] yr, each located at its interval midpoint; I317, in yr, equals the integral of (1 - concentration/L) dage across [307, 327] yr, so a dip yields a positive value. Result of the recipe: 4.3 yr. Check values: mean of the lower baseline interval 35.6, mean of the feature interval 42.5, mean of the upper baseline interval 72.5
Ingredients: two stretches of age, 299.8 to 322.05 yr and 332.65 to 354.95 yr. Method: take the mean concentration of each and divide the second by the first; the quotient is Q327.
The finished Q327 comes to 2.15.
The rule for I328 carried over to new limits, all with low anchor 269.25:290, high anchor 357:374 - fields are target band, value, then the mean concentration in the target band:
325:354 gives -1.2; 67.1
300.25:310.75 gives 5.1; 26.6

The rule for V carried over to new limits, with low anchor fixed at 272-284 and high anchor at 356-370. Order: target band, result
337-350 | -0.26 yr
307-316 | 2.85 yr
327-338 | -0.07 yr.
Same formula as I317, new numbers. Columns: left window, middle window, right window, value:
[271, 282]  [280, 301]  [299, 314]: 7.51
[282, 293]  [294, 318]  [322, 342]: 9.40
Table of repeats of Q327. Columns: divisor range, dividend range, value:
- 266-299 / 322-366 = 1.88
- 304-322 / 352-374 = 2.10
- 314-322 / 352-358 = 2.04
